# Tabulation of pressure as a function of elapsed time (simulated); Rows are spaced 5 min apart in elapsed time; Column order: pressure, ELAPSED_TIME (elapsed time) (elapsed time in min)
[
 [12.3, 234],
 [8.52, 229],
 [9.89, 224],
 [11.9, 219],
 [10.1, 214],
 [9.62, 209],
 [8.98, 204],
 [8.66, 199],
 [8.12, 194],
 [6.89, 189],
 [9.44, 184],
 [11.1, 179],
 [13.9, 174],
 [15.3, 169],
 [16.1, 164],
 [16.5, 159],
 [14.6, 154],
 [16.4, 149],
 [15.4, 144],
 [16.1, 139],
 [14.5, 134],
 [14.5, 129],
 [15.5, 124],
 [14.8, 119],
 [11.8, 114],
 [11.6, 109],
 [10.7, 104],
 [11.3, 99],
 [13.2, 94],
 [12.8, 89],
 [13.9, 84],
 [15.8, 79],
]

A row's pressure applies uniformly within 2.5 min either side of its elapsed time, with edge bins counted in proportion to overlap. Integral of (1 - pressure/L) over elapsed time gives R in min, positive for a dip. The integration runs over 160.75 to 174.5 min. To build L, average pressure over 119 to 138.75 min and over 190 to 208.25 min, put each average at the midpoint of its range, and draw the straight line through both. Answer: -4.7 min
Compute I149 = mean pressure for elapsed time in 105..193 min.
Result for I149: 13.6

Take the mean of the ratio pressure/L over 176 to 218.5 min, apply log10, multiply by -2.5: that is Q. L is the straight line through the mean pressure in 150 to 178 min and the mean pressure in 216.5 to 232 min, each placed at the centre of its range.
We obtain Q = 0.301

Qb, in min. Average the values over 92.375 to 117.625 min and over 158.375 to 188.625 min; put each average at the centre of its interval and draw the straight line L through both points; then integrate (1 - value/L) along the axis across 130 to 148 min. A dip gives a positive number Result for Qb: -4.2 min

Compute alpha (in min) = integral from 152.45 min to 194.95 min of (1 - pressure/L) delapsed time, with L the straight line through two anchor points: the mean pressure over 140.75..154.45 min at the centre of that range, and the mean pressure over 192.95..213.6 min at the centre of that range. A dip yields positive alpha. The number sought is 0.6 min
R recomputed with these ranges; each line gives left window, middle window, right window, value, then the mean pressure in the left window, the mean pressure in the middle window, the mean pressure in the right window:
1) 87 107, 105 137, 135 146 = 0.7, 12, 13.7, 15.6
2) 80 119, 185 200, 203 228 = 3.7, 12.5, 7.97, 10.1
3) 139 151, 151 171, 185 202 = -3.6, 15.9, 15.7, 8.06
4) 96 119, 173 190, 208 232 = 0.6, 11.8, 10.3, 10.1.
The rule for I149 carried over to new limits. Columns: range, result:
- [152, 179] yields 14.9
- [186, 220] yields 9.07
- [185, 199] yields 7.92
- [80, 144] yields 13.5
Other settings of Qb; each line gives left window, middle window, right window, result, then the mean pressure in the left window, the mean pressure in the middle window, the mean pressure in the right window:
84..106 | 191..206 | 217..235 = 3.22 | 12.2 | 8.52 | 10.5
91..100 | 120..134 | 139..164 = -0.56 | 12.4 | 14.9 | 15.8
